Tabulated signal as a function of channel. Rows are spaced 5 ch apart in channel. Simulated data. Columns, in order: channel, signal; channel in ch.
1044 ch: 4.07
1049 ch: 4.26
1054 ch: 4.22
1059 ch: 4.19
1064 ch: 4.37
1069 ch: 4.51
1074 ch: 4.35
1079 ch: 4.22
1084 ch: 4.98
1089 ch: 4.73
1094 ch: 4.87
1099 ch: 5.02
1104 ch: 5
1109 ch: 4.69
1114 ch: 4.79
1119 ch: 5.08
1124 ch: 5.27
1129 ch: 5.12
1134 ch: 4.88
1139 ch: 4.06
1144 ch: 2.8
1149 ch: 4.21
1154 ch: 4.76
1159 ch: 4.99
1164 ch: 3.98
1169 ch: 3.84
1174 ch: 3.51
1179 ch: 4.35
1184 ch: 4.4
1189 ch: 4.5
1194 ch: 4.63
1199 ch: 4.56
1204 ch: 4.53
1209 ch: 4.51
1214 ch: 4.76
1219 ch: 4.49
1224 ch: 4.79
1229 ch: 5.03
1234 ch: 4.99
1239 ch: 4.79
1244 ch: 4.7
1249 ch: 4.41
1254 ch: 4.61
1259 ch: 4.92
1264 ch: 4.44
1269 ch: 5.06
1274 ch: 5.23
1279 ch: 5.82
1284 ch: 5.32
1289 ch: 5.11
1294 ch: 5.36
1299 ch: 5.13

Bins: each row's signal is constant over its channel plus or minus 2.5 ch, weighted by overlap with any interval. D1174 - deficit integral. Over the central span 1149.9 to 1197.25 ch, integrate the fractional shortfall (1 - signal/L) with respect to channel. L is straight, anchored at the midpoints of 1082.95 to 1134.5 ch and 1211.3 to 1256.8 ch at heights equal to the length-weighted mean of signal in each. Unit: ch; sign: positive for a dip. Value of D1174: 4.97 ch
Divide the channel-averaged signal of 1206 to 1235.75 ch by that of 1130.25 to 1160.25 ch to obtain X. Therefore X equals 1.11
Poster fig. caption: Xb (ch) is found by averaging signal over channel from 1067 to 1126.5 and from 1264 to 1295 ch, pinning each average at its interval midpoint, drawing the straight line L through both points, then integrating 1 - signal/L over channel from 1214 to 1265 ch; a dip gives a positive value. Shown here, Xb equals 4.14 ch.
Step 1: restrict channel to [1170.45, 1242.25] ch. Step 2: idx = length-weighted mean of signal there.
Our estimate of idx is 4.55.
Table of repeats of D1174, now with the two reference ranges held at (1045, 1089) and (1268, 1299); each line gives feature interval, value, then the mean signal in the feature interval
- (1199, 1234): 2.32 ch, 4.7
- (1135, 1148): 2.82 ch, 3.69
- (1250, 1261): 1.03 ch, 4.71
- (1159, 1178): 3.32 ch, 3.98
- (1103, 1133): -2.42 ch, 4.99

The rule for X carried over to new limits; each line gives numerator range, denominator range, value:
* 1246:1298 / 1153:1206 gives 1.15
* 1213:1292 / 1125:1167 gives 1.12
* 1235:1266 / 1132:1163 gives 1.10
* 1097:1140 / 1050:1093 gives 1.10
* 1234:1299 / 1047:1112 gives 1.09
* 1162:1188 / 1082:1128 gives 0.82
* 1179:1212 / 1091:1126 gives 0.91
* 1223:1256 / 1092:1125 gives 0.96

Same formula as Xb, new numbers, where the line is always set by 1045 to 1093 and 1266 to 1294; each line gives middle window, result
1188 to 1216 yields 2.2 ch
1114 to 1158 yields 1.4 ch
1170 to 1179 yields 2.0 ch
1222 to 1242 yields 0.8 ch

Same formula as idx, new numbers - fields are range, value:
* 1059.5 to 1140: 4.75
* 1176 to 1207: 4.48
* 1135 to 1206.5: 4.24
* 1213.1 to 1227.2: 4.69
